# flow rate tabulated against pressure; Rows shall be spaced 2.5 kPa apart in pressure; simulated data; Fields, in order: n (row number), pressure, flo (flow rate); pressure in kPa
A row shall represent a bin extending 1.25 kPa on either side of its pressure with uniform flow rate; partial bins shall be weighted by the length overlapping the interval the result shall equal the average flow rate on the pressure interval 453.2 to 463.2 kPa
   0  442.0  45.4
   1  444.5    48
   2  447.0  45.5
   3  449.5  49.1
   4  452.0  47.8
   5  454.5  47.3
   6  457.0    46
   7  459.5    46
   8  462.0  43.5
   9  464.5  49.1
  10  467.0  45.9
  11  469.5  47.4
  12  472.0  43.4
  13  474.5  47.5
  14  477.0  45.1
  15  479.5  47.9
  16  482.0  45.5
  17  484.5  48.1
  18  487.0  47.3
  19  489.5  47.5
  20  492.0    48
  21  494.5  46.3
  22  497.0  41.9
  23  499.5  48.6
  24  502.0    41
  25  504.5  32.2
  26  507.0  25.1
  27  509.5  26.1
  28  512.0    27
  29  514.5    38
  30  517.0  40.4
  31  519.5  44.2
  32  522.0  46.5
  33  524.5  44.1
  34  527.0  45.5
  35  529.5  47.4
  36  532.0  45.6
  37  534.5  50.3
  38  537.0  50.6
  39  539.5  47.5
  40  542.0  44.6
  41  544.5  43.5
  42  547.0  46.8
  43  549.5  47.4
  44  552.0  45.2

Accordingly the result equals 45.7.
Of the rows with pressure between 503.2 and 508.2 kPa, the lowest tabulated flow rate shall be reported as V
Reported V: 25.1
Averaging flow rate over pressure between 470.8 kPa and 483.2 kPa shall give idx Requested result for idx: 45.9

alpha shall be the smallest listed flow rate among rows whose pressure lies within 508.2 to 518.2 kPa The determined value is 26.1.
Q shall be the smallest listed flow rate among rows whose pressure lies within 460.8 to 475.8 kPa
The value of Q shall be 43.4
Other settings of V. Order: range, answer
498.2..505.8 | 32.2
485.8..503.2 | 41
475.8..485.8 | 45.1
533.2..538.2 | 50.3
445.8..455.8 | 45.5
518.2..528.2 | 44.1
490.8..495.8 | 46.3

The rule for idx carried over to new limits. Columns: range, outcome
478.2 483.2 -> 46.7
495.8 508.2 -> 37.8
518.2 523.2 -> 45.3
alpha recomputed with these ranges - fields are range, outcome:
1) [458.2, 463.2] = 43.5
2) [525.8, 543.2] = 44.6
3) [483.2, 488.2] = 47.3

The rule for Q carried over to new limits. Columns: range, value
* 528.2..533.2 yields 45.6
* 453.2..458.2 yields 46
